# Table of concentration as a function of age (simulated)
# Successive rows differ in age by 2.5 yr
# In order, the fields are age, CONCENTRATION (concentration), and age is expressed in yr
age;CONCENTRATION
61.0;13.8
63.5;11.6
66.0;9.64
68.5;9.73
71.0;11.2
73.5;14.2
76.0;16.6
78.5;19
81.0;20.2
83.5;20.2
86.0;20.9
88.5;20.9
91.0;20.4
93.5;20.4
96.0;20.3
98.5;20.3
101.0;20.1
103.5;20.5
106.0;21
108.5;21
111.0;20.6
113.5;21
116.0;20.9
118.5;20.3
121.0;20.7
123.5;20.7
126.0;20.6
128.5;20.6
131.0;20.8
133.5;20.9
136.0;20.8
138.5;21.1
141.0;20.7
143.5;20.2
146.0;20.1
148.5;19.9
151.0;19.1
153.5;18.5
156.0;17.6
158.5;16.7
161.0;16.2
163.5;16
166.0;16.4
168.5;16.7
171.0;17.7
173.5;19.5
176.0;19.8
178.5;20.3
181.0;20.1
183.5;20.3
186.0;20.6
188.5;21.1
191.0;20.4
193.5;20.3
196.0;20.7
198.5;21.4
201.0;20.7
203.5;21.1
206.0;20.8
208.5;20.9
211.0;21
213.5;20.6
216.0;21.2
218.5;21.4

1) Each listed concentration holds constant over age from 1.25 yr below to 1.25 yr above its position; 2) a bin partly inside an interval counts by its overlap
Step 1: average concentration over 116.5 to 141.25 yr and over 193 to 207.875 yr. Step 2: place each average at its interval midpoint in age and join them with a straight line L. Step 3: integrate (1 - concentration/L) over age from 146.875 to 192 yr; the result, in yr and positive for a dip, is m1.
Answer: 4.5 yr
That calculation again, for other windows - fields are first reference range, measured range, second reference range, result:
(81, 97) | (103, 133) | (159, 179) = -1.9 yr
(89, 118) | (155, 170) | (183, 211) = 3.0 yr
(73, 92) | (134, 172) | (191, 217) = 3.0 yr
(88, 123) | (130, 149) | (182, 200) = 0.0 yr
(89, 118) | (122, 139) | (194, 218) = -0.1 yr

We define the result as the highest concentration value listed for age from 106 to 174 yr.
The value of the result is 21.1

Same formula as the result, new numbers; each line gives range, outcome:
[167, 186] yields 20.6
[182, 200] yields 21.4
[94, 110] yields 21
